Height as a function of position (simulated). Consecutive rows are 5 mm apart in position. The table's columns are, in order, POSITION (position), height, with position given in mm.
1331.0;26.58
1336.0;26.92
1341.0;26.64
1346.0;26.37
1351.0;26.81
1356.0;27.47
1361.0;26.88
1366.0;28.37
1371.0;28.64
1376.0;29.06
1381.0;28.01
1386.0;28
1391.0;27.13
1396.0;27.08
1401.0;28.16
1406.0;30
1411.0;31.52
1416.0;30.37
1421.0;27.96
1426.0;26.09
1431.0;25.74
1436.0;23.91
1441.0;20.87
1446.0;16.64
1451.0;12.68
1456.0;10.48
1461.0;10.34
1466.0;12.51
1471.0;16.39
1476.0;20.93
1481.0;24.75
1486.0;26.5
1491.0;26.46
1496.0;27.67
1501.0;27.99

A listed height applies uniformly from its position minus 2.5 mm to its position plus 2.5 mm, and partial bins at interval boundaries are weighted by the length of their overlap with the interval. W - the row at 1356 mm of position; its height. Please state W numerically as 27.47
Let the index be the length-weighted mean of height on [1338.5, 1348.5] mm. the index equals 26.5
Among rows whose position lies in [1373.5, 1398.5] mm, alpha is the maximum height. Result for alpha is 29.06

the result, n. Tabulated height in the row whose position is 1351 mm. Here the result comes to 26.81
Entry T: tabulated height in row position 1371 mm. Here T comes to 28.64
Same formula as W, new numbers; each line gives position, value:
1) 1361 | 26.88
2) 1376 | 29.06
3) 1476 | 20.93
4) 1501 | 27.99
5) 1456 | 10.48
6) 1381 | 28.01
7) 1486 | 26.5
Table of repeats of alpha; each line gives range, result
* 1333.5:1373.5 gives 28.64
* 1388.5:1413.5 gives 31.52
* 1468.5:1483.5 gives 24.75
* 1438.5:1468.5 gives 20.87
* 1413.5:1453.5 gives 30.37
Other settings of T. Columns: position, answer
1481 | 24.75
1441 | 20.87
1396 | 27.08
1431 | 25.74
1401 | 28.16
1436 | 23.91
